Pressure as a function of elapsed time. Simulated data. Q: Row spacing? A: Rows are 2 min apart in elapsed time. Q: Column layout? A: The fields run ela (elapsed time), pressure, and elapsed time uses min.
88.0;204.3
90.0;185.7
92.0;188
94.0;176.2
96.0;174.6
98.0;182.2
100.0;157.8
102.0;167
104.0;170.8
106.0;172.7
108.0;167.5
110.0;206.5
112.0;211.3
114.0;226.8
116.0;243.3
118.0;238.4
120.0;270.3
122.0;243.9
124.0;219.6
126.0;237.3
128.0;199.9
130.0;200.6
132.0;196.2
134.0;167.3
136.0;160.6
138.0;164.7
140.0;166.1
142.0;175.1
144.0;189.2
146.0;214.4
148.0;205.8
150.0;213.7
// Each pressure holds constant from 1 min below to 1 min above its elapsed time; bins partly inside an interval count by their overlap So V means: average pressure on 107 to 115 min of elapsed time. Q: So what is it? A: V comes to 203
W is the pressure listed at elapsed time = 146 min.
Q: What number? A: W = 214.4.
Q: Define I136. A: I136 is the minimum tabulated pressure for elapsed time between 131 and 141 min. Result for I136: 160.6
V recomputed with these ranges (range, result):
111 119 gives 230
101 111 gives 177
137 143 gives 169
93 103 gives 172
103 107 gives 172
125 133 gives 208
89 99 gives 181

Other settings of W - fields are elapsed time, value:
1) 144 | 189.2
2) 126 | 237.3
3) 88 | 204.3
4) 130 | 200.6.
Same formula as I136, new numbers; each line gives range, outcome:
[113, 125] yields 219.6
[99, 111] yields 157.8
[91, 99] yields 174.6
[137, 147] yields 164.7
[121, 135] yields 167.3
